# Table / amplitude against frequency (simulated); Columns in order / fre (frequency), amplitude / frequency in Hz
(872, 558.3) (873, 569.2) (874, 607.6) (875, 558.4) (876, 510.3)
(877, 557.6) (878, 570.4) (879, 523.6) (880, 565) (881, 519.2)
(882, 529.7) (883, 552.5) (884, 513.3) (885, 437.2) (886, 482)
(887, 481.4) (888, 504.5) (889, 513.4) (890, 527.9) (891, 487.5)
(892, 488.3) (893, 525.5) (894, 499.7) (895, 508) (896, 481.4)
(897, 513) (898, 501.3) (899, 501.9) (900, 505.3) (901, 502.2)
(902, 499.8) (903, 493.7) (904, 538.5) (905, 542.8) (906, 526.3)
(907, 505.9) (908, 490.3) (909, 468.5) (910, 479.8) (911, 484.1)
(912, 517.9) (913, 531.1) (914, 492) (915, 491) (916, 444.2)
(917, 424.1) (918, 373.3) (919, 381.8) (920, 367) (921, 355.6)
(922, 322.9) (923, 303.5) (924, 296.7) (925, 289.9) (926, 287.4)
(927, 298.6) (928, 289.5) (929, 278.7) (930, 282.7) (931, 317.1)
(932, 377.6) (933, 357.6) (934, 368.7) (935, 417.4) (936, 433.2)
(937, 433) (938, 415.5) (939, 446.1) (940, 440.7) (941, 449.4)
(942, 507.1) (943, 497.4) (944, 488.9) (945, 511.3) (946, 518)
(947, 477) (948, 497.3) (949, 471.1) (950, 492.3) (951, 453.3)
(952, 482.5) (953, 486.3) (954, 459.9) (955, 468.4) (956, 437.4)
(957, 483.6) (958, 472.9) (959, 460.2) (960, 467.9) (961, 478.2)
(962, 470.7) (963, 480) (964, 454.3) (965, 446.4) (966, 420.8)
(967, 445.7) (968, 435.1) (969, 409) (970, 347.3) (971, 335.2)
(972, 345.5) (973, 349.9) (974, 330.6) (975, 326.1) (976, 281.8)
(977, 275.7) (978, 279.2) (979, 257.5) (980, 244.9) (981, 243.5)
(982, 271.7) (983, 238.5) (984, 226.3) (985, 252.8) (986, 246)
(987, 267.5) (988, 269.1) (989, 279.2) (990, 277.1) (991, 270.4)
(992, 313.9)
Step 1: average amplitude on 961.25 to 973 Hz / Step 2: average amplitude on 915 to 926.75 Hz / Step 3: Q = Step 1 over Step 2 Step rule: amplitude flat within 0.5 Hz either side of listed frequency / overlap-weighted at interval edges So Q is 1.2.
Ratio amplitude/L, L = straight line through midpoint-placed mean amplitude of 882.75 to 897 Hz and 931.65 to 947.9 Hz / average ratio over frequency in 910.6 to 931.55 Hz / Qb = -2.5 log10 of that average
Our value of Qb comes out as 0.250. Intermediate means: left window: 500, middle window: 372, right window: 448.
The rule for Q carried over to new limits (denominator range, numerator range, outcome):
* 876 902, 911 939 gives 0.74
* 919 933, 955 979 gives 1.26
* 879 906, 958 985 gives 0.70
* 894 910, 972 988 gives 0.55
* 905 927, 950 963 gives 1.12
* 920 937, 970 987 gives 0.85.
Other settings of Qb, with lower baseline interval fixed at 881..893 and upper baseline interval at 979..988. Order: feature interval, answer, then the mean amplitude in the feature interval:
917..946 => 0.002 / 381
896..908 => -0.103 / 510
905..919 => -0.094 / 478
